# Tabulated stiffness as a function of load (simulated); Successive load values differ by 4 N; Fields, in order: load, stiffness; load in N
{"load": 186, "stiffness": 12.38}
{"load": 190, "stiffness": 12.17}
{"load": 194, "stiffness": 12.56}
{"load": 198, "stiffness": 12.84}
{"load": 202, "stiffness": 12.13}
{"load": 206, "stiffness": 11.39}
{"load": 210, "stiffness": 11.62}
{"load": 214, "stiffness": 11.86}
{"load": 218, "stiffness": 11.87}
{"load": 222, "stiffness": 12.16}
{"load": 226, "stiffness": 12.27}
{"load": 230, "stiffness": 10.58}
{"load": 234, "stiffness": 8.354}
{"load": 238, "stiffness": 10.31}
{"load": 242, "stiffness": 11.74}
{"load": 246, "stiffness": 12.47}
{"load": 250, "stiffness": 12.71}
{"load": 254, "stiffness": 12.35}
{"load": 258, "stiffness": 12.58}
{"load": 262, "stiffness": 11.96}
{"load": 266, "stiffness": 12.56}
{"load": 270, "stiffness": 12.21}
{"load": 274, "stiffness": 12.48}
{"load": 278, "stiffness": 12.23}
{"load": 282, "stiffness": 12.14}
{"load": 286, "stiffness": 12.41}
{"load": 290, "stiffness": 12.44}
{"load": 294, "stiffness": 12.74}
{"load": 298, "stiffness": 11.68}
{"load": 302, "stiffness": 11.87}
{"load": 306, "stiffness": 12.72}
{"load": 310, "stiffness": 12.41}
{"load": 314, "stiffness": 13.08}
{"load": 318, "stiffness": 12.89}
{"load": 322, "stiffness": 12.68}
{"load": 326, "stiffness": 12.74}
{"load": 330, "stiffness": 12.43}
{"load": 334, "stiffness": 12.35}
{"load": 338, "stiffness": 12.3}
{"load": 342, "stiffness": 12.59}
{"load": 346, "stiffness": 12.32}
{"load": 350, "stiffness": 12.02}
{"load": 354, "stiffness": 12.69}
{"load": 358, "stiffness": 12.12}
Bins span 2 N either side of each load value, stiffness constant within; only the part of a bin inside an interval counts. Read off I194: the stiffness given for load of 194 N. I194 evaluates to 12.56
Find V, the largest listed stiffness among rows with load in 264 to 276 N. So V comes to 12.56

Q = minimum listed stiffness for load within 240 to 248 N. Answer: 11.74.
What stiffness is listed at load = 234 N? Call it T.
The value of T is 8.354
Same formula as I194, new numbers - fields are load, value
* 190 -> 12.17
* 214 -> 11.86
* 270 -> 12.21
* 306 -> 12.72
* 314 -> 13.08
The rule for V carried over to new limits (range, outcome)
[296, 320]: 13.08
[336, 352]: 12.59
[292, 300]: 12.74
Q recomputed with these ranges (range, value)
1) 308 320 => 12.41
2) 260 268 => 11.96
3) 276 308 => 11.68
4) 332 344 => 12.3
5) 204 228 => 11.39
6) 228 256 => 8.354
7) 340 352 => 12.02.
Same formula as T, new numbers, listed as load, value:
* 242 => 11.74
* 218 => 11.87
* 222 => 12.16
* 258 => 12.58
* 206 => 11.39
